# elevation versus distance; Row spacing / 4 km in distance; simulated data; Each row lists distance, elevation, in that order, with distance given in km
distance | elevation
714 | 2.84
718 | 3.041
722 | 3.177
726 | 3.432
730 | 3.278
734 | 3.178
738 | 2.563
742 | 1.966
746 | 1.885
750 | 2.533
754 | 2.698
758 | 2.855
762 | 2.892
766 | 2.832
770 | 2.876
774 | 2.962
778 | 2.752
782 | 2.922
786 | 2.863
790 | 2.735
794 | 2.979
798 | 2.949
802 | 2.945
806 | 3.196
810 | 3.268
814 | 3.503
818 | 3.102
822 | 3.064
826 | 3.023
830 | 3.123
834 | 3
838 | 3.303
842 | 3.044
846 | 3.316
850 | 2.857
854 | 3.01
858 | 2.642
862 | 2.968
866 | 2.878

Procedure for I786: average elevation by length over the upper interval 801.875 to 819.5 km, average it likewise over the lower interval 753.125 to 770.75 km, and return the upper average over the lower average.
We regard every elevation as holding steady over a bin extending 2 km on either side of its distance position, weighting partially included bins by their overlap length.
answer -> 1.14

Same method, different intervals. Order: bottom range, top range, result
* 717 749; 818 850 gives 1.11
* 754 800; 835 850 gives 1.10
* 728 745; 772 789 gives 1.06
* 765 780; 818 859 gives 1.07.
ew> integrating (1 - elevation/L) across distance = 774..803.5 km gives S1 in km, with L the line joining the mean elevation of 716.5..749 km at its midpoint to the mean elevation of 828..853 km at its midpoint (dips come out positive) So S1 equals 0.8 km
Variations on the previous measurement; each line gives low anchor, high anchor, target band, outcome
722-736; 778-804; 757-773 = 0.9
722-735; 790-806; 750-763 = 1.6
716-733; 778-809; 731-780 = 6.6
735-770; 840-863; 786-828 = -4.1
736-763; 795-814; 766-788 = -0.6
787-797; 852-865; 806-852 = -4.4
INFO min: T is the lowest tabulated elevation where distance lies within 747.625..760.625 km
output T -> 2.533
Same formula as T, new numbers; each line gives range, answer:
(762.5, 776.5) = 2.832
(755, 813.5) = 2.735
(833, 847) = 3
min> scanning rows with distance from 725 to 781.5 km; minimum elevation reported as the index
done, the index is 1.885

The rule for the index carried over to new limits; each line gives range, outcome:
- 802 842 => 2.945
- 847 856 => 2.857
